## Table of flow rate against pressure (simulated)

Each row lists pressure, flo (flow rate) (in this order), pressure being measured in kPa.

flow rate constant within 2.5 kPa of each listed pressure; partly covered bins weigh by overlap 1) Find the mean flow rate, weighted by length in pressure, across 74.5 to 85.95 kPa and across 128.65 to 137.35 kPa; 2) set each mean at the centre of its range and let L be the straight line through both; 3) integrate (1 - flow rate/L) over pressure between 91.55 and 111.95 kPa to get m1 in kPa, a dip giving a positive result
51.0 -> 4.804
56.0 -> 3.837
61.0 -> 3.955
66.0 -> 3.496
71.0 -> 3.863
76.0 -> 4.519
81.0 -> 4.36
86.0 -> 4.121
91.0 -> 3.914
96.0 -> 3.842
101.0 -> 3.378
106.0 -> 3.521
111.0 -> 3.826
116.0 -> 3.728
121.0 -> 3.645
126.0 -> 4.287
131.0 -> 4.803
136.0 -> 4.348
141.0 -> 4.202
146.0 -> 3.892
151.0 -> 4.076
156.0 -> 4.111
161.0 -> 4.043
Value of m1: 3.7 kPa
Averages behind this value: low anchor 4.36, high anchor 4.6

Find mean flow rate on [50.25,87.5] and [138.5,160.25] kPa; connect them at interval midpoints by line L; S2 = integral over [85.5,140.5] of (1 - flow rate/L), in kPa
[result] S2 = 1.7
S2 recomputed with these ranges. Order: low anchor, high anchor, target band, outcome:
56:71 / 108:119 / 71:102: -2.3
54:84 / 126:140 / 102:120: 2.7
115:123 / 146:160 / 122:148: -2.9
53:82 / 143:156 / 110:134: -0.4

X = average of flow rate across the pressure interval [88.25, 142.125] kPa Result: 3.95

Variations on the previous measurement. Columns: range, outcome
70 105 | 3.98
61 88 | 4.06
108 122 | 3.73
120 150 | 4.22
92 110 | 3.63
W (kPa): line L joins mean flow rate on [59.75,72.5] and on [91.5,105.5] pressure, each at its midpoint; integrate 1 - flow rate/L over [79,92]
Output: -1.6 kPa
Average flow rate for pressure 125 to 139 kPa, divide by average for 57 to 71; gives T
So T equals 1.19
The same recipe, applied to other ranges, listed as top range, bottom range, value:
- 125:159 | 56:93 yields 1.05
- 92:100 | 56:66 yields 0.99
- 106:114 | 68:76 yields 0.92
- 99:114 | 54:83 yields 0.90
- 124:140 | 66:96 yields 1.09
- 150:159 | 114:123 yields 1.11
